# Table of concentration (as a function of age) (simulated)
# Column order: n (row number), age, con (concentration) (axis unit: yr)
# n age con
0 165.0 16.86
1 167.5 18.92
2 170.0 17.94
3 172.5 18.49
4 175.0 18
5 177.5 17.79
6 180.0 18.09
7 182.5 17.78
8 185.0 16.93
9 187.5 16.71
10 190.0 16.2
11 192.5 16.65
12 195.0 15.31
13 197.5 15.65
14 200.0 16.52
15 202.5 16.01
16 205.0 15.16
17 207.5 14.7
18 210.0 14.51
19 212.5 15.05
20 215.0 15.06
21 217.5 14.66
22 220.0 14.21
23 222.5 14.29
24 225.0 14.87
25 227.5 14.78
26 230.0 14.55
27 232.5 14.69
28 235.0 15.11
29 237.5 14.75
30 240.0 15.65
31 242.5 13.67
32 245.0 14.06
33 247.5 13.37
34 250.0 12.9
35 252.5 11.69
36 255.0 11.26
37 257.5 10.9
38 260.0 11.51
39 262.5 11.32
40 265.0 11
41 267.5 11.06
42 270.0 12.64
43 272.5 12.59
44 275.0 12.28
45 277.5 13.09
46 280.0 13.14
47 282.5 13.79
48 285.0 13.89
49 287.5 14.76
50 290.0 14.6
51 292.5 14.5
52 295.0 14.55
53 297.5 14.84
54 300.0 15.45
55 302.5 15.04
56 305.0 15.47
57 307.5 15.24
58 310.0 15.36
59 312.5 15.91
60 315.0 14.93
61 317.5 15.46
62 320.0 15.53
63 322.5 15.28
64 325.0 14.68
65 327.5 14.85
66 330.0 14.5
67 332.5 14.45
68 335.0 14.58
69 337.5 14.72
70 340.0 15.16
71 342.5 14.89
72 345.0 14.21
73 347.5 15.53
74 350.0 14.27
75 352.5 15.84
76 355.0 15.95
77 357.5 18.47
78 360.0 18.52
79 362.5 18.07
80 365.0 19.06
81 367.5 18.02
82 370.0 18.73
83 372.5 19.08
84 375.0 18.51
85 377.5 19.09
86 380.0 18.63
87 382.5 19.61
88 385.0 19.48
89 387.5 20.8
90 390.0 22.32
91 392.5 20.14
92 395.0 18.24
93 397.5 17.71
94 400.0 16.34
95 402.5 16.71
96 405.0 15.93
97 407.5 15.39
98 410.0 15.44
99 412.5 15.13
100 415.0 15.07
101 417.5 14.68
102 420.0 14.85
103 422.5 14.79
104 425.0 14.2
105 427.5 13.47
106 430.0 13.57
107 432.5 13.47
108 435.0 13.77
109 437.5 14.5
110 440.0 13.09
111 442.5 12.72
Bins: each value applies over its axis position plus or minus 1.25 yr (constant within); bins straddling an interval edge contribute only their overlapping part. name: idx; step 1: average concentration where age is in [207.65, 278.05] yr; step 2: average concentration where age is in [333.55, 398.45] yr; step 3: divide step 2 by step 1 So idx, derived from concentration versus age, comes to 1.32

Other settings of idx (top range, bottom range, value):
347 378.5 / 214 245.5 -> 1.21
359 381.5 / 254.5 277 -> 1.60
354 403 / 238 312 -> 1.39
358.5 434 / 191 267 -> 1.22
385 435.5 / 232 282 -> 1.27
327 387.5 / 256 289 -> 1.36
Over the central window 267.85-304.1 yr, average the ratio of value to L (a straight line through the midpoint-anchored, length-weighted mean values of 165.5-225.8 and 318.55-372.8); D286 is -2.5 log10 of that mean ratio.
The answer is 0.16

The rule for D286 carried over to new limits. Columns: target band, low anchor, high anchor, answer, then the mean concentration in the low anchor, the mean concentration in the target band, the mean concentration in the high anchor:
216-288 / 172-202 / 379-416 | 0.278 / 16.9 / 13.3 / 17.8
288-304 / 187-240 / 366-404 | 0.146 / 15.2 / 14.8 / 18.9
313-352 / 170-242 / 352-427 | 0.139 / 15.8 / 14.9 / 17.5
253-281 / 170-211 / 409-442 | 0.312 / 16.6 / 11.9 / 14.3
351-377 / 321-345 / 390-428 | -0.176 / 14.8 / 18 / 16.1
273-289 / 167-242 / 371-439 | 0.202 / 15.9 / 13.5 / 16.7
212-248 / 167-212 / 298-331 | 0.113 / 16.7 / 14.6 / 15.2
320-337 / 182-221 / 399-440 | 0.026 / 15.7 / 14.8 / 14.8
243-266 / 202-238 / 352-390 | 0.284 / 14.8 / 12.1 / 18.7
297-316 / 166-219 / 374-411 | 0.147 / 16.5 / 15.3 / 18.3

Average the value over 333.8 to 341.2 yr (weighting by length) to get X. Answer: 14.8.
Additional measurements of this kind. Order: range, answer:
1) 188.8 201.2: 16.1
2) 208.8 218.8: 14.8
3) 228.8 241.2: 14.9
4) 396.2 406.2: 16.7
